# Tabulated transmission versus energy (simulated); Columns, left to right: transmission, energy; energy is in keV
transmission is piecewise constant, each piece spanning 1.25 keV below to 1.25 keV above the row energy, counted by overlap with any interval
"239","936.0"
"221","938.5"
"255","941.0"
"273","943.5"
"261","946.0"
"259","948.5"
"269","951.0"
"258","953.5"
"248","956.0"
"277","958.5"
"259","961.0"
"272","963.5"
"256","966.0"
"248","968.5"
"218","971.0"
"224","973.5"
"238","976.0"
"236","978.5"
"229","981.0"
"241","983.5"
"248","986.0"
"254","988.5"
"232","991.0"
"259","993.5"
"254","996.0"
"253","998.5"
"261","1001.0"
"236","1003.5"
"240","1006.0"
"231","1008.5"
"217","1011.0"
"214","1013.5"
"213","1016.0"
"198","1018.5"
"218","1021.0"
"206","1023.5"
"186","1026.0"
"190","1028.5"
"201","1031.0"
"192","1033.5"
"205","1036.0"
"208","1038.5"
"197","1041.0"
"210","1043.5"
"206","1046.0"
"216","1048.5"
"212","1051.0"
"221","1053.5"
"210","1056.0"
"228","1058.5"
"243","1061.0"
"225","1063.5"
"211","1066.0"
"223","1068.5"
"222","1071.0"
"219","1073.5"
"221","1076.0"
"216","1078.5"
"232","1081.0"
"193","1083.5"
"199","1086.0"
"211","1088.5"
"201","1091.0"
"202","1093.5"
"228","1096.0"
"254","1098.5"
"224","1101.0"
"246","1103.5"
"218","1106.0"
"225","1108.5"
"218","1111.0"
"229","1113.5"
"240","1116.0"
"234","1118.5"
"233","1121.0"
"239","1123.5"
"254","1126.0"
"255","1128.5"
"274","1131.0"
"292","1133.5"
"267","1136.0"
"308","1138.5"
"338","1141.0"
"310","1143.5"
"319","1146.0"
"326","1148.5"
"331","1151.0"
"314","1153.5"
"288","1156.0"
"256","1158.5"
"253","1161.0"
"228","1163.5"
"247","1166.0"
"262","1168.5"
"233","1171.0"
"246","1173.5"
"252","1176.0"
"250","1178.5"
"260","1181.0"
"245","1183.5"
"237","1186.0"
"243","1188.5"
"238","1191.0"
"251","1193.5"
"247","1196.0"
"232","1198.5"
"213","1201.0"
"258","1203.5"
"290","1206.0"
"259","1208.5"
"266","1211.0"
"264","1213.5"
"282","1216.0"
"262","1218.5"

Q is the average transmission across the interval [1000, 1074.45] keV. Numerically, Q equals 215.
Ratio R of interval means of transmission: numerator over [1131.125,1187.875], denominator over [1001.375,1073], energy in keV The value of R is 1.3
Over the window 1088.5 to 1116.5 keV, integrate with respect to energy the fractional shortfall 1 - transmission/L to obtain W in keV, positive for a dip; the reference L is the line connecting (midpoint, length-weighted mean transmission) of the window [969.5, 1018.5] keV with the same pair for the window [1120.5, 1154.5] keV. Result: 5.3 keV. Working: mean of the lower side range 236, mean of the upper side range 291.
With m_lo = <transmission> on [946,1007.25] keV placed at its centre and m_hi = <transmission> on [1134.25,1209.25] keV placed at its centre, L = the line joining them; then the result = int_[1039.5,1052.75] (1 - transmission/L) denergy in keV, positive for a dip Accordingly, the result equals 2.42 keV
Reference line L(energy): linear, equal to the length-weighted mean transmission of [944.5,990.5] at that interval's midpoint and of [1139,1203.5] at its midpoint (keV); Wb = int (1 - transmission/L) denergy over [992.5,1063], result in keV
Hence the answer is 9.8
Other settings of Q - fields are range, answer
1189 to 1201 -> 239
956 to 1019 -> 241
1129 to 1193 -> 272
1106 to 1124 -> 230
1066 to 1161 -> 250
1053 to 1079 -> 222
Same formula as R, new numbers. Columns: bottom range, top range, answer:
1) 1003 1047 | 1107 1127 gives 1.12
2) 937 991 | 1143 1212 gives 1.05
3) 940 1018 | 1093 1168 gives 1.07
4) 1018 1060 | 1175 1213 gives 1.21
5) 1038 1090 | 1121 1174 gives 1.29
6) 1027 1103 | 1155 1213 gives 1.17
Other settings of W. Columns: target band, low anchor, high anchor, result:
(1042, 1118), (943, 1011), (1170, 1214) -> 8.7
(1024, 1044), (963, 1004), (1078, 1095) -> 2.5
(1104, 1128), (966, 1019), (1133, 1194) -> 2.6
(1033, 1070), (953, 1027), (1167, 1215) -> 4.1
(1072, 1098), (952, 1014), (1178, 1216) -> 3.6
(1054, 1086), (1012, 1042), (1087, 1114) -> -0.8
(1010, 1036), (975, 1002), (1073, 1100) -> 3.5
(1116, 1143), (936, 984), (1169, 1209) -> -2.3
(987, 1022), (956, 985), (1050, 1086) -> 0.3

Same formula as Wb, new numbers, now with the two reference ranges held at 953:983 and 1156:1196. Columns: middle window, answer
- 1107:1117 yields 0.81 keV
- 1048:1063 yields 1.52 keV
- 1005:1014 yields 0.76 keV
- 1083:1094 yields 2.03 keV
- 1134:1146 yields -2.83 keV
